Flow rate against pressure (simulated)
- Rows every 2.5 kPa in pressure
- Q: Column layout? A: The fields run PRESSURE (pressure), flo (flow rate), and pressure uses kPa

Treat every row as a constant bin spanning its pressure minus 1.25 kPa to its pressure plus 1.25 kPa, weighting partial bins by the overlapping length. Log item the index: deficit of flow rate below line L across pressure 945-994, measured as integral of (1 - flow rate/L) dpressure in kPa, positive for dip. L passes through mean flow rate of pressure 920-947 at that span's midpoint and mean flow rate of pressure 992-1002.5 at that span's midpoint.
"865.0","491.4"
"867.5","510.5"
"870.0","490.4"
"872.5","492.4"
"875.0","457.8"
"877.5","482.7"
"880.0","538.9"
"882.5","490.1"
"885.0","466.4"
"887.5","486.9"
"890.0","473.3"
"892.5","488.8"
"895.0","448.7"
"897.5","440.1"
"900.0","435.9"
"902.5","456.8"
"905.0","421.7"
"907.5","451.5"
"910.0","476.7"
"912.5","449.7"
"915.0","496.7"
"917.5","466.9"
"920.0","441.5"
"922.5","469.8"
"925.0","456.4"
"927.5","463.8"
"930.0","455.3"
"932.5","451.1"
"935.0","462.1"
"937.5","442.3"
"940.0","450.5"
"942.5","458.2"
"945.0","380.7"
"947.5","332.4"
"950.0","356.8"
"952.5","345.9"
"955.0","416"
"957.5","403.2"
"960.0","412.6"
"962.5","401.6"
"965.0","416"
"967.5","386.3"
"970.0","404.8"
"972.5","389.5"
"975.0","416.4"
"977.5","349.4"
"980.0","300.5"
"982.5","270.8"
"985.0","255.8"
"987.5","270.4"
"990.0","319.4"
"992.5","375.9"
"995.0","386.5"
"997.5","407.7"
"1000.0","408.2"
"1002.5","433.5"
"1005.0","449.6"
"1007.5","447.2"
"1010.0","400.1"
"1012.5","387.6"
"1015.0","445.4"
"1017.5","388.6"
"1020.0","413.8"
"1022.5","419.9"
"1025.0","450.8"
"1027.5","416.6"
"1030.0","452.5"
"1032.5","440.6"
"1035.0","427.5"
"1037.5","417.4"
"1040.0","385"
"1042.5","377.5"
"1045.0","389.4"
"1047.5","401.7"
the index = 7.1 kPa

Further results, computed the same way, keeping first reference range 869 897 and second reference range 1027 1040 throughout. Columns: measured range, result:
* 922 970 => 4.3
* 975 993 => 5.4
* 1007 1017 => 0.4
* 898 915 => 0.8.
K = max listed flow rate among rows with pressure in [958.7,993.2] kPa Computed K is 416.4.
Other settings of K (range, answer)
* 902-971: 496.7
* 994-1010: 449.6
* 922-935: 469.8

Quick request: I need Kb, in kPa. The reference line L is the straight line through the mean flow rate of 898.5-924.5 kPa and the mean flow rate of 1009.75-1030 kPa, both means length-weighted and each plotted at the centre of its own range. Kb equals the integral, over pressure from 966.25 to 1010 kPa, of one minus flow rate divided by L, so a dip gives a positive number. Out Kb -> 6.1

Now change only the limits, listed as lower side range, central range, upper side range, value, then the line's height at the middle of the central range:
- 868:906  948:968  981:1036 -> 1.7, 426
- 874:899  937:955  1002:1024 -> 2.2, 451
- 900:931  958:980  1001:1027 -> 2.4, 439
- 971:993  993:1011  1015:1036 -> -2.1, 373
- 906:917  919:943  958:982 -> -0.9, 439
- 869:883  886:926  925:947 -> 0.6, 467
